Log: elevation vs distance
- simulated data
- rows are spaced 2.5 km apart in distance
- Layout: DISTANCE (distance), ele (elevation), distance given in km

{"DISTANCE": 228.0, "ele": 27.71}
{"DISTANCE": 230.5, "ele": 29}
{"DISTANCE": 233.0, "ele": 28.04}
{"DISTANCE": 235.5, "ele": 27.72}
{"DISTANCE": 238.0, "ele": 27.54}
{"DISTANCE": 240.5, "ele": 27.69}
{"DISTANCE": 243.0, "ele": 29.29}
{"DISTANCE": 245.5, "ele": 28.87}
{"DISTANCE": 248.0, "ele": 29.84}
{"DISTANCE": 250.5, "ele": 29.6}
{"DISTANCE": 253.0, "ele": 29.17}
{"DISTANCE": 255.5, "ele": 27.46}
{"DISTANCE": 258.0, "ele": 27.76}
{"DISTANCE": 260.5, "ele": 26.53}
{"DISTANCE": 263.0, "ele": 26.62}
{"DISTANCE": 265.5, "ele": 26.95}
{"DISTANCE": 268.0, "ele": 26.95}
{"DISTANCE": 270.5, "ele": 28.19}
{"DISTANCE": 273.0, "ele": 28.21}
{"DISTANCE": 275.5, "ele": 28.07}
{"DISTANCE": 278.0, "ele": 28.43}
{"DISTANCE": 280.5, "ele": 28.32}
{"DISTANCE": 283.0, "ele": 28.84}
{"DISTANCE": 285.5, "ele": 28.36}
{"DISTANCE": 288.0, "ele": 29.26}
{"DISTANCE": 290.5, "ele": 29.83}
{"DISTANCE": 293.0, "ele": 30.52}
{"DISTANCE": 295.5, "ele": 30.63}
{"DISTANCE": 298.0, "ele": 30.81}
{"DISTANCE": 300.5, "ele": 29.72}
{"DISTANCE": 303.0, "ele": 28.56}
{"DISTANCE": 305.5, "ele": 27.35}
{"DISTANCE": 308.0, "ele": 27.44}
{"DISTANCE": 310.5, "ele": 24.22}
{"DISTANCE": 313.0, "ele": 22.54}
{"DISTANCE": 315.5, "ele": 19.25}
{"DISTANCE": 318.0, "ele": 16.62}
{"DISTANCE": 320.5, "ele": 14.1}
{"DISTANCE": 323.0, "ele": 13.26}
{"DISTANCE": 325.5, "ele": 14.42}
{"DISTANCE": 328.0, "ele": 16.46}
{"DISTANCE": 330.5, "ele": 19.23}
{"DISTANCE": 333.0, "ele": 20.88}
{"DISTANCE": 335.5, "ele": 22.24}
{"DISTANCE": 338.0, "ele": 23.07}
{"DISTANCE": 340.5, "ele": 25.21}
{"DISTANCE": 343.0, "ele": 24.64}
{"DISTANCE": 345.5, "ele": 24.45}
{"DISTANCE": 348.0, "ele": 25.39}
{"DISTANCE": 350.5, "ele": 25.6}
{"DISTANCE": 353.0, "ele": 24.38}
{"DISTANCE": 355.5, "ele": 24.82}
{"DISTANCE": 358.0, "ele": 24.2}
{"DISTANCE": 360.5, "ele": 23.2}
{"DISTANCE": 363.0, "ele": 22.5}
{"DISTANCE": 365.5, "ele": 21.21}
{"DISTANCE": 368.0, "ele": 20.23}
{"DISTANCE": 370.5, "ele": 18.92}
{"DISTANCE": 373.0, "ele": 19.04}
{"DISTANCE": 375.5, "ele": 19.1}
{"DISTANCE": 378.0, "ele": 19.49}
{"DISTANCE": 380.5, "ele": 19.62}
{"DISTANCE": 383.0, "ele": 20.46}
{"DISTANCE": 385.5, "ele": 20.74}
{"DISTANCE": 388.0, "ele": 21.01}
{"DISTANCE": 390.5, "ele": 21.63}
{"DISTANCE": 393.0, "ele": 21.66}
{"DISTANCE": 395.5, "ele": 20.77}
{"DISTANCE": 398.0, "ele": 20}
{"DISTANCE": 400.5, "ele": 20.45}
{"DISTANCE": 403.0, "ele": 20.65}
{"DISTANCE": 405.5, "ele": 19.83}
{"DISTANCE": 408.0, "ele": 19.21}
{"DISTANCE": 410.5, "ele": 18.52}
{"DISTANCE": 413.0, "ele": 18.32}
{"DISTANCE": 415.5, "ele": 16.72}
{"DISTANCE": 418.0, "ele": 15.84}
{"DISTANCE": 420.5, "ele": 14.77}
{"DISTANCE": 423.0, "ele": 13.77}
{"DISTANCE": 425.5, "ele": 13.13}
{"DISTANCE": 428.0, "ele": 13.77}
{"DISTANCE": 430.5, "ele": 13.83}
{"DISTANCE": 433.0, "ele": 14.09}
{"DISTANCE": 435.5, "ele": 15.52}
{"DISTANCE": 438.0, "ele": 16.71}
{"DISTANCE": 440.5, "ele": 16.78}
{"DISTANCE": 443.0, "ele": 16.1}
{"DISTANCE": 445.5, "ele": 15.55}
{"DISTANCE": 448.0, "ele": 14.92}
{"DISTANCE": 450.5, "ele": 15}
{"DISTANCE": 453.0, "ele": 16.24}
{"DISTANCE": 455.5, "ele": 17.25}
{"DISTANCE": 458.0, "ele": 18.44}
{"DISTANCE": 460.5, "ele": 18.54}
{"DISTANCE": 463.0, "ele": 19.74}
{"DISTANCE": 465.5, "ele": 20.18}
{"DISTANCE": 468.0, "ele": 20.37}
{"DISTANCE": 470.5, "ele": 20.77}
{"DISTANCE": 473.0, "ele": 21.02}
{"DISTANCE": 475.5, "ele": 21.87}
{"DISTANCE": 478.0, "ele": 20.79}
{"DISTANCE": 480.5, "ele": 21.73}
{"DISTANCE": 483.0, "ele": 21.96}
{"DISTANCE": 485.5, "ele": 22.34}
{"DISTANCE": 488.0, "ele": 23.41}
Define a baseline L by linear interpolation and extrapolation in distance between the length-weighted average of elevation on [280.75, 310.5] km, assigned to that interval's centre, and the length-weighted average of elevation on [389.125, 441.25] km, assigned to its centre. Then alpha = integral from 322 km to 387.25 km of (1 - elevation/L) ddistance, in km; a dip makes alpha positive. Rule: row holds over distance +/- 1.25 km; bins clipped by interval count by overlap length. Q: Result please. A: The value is 5.2 km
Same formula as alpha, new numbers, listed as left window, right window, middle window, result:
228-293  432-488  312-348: 7.12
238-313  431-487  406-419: 1.89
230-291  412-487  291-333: 4.26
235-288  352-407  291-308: -2.35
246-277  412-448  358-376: -0.75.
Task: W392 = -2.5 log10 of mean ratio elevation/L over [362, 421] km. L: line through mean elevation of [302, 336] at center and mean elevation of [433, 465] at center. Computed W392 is -0.08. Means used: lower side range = 20.4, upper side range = 16.7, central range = 19.7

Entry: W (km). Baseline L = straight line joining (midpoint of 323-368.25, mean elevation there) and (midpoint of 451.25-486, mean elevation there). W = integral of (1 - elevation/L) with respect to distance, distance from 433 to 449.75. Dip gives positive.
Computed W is 3.8 km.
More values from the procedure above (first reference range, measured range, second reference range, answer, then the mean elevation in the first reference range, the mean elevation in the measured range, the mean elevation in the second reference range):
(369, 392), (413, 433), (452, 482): 5.18 km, 20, 14.8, 19.8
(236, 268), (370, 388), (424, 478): 1.16 km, 28.1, 19.7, 17.2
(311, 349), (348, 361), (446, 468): -3.25 km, 20.2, 24.6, 17.6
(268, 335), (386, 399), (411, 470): -1.16 km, 24.8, 21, 16.4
